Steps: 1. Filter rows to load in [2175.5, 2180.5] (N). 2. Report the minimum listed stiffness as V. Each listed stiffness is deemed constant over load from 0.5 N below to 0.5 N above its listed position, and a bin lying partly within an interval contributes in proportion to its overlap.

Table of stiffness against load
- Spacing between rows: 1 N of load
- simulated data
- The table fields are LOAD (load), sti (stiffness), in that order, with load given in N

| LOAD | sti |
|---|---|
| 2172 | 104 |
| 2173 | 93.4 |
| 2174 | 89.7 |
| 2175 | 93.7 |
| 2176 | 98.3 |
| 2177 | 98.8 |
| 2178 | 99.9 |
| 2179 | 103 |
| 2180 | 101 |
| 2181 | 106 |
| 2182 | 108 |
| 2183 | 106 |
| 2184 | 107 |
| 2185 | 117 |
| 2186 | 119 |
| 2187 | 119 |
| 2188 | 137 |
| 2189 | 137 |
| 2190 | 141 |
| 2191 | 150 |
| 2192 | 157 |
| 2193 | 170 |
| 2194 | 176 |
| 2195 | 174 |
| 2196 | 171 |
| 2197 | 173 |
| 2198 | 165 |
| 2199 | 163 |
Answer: 98.3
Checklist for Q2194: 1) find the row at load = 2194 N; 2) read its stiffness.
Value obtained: 176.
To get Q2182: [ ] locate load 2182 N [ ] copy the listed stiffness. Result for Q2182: 108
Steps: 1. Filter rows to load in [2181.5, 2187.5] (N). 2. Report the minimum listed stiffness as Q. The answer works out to 106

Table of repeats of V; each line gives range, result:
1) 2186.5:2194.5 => 119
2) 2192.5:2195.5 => 170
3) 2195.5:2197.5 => 171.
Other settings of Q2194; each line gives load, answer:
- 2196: 171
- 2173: 93.4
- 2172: 104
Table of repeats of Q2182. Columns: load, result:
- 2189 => 137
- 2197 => 173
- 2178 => 99.9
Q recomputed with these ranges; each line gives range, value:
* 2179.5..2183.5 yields 101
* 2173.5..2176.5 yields 89.7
